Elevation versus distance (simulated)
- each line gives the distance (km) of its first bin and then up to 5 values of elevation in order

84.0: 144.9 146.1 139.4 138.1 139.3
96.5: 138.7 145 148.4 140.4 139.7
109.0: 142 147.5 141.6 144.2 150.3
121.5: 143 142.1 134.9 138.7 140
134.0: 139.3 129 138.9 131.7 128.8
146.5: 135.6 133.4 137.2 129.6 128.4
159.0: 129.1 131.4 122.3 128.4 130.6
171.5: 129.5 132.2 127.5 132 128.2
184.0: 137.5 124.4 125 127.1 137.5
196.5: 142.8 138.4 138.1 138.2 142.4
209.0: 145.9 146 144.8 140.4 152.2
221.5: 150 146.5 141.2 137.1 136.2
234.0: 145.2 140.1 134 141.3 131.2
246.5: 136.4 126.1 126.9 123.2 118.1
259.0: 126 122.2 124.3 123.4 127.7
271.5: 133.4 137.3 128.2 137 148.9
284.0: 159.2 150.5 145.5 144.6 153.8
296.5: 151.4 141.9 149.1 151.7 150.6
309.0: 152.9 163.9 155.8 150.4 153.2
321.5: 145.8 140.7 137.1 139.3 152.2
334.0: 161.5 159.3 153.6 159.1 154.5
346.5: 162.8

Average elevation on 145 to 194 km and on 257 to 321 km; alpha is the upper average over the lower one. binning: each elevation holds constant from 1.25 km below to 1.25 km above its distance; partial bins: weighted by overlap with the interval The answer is 1.10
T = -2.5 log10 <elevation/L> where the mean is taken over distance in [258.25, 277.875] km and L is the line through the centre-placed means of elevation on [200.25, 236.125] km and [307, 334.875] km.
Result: 0.15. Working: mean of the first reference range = 143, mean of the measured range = 128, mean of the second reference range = 150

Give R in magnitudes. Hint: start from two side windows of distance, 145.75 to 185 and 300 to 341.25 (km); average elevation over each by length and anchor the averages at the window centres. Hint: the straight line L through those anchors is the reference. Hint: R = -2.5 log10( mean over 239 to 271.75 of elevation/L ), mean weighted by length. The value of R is 0.12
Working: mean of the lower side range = 131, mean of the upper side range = 151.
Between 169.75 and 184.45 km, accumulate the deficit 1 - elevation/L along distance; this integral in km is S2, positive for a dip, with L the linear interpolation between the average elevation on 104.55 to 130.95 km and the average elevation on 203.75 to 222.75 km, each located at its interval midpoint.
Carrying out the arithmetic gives 1.4 km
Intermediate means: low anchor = 142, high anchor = 145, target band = 131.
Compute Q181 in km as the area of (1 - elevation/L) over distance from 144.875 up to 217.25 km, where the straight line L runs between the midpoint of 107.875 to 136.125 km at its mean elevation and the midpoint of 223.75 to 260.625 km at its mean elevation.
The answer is 1.99 km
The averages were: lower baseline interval 142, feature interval 134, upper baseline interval 134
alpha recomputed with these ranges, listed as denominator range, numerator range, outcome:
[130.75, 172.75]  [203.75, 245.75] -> 1.08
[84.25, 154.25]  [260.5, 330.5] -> 1.03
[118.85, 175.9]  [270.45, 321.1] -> 1.11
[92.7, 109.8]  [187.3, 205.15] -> 0.95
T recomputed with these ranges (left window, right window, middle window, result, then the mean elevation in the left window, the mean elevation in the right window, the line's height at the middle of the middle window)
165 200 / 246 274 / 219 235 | -0.12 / 131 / 126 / 129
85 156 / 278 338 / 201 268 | 0.07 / 139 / 150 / 146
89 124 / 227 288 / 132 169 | 0.07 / 143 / 134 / 140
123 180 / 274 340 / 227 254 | 0.05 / 133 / 149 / 142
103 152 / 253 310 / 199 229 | -0.03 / 139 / 139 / 139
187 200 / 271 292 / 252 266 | 0.14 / 134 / 143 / 141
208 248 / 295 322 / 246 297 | 0.09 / 142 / 152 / 147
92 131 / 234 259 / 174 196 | 0.05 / 142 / 131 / 136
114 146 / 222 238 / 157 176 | 0.09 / 138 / 141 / 140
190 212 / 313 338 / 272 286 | 0.03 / 139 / 150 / 146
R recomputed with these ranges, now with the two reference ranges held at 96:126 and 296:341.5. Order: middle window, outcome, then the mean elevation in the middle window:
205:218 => 0.02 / 144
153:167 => 0.14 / 128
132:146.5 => 0.08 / 134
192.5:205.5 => 0.06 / 139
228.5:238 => 0.06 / 140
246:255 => 0.16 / 128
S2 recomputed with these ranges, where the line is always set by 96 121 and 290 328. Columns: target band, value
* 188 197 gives 0.84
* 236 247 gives 0.83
